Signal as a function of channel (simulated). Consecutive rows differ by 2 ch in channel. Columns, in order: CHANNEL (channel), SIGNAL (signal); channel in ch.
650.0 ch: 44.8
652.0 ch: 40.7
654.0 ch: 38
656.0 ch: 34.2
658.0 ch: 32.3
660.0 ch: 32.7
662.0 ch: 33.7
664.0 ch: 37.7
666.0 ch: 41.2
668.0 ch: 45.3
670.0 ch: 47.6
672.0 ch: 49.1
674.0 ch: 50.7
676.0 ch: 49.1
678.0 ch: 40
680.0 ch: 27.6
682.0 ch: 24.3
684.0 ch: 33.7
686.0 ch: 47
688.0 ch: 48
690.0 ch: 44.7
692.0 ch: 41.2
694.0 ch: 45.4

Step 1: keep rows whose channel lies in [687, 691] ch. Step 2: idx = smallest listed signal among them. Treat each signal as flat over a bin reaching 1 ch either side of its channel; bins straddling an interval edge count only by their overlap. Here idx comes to 44.7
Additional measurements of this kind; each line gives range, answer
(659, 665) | 32.7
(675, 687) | 24.3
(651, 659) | 32.3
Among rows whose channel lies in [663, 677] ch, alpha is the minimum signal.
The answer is 37.7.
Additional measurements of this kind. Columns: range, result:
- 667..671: 45.3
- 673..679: 40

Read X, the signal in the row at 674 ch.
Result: 50.7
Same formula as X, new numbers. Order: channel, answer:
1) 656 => 34.2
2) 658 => 32.3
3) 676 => 49.1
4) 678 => 40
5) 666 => 41.2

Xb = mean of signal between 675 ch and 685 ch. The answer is 34.9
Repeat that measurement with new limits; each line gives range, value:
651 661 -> 35.6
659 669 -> 38.1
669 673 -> 48.4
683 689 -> 42.9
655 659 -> 33.2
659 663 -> 33.2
